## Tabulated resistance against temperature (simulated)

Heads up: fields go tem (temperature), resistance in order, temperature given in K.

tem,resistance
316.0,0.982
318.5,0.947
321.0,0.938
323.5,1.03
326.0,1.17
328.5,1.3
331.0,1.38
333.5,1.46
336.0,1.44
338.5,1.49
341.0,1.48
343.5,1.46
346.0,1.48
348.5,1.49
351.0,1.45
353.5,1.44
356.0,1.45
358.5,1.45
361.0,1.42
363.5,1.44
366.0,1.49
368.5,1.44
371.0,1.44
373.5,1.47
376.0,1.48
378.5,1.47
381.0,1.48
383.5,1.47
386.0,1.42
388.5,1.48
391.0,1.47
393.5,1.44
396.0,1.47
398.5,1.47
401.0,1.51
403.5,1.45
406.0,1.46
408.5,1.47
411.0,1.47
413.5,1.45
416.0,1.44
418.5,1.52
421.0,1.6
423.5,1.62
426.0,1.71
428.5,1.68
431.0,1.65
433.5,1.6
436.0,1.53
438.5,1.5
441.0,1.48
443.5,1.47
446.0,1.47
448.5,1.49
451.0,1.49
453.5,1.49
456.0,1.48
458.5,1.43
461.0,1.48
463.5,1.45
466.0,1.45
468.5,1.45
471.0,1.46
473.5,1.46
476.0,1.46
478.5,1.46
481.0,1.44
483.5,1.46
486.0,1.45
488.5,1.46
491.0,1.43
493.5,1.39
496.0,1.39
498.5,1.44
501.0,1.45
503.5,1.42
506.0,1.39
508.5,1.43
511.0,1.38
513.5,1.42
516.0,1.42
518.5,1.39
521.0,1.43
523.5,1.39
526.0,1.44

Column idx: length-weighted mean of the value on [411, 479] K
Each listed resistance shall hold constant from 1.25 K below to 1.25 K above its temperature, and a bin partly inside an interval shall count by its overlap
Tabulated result 1.51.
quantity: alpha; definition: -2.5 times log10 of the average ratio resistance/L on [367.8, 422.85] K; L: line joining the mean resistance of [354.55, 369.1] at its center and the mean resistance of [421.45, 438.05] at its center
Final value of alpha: 0.04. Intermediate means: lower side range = 1.45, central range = 1.47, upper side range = 1.62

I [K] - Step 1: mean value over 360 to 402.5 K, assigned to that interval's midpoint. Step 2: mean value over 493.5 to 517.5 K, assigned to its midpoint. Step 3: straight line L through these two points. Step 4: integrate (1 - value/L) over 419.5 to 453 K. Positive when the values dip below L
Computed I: -2.7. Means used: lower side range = 1.46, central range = 1.56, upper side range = 1.41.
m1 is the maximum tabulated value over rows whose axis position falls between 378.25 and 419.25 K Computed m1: 1.52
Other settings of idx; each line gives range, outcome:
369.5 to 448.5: 1.5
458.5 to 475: 1.46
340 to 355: 1.47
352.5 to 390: 1.46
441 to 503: 1.45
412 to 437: 1.58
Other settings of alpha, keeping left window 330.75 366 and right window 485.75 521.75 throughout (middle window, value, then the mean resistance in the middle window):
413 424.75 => -0.067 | 1.53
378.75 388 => -0.010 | 1.46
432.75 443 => -0.063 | 1.52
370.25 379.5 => -0.013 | 1.47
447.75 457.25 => -0.042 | 1.49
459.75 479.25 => -0.024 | 1.46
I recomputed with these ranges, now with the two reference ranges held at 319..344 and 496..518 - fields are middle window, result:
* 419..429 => -2.1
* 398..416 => -1.6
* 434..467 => -2.4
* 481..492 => -0.4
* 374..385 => -1.2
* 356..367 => -1.1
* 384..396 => -1.0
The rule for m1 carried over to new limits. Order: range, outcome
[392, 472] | 1.71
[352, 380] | 1.49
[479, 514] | 1.46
